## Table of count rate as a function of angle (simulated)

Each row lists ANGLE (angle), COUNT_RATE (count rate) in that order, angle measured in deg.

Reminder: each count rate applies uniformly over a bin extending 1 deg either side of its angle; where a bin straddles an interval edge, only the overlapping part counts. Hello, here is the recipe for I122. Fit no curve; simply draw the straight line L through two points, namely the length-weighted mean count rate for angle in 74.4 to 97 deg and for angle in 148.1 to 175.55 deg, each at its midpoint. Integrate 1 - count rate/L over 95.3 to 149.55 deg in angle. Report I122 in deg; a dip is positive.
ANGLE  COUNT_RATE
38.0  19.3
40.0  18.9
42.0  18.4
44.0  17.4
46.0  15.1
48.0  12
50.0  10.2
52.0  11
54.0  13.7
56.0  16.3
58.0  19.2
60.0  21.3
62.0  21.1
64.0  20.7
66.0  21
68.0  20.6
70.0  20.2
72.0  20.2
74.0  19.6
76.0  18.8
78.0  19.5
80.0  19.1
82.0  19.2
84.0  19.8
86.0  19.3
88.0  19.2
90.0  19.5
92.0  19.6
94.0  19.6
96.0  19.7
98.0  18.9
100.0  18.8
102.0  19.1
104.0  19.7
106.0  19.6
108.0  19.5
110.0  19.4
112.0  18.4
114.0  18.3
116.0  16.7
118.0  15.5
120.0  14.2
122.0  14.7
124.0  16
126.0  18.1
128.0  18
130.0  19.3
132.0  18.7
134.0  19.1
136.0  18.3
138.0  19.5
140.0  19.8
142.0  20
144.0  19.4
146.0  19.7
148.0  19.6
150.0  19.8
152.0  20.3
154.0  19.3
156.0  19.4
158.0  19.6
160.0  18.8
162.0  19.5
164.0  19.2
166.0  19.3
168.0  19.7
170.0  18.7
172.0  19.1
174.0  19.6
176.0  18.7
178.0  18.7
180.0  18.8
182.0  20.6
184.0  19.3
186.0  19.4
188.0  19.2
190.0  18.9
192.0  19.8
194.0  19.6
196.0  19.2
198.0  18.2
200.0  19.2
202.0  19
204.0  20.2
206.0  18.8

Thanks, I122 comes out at 2.65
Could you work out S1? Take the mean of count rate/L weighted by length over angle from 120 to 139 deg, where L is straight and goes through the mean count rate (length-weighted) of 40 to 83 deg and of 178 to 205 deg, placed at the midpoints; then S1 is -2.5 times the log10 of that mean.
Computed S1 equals 0.05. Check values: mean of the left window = 17.9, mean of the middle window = 17.8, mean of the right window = 19.3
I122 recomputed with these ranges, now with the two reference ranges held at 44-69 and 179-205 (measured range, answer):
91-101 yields -1.0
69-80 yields -1.5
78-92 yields -1.6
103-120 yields -0.3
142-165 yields -1.1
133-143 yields -0.5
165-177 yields -0.1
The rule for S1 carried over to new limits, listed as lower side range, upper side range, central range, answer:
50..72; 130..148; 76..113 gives -0.036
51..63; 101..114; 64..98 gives -0.092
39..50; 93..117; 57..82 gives -0.174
